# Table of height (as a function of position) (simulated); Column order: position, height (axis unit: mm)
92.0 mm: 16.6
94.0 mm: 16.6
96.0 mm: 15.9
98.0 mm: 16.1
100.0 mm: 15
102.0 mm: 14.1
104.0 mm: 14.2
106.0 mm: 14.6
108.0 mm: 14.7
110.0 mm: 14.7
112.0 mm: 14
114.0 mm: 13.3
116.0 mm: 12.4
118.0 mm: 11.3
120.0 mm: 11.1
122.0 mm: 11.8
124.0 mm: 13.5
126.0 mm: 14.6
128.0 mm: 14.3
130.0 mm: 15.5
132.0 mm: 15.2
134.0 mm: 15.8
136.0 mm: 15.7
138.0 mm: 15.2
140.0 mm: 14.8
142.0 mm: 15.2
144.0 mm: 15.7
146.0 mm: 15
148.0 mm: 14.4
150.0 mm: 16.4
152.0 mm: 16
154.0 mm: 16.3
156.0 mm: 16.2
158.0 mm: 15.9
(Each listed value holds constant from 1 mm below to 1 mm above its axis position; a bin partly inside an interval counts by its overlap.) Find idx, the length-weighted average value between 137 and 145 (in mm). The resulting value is 15.2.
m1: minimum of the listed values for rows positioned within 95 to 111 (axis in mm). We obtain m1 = 14.1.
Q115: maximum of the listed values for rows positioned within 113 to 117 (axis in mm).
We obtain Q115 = 13.3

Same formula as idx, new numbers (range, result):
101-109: 14.4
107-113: 14.5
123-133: 14.6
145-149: 14.7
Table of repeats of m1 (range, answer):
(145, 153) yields 14.4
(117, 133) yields 11.1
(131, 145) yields 14.8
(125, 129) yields 14.3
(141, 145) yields 15.2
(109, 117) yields 12.4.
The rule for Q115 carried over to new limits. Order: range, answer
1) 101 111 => 14.7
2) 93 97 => 16.6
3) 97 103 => 16.1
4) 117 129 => 14.6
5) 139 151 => 16.4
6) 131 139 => 15.8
